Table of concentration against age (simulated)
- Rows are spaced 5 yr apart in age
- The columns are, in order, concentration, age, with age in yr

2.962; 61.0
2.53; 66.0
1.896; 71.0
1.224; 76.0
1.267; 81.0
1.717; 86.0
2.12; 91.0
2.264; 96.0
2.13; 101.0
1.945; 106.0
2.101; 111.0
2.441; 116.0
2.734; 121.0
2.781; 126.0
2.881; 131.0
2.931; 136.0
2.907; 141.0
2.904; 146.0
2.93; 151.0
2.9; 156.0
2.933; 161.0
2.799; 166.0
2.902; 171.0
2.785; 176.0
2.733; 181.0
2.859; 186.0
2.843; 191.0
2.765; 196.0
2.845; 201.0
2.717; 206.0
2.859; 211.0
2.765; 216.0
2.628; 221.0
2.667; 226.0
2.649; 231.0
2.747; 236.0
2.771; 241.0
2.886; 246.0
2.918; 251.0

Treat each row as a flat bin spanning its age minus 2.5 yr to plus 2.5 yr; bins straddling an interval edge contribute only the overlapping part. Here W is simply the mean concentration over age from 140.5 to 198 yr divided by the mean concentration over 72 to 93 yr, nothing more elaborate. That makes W 1.79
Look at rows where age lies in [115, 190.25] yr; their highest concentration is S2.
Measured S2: 2.933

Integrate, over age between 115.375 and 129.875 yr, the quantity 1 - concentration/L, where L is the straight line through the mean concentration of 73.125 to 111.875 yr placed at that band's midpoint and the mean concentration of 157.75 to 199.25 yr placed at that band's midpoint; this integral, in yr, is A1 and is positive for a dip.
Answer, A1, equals -3.4 yr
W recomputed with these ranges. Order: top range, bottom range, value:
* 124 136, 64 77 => 1.48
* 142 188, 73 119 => 1.49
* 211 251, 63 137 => 1.26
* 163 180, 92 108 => 1.33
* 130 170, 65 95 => 1.63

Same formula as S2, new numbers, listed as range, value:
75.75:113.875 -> 2.264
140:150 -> 2.907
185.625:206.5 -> 2.859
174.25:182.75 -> 2.785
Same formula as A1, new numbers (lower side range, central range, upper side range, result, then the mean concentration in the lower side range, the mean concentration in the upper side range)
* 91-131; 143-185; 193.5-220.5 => -4.40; 2.36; 2.78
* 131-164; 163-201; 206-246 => 0.25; 2.91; 2.74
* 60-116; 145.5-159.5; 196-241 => -3.23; 2.01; 2.74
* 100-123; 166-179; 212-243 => -1.72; 2.27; 2.71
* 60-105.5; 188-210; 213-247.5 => -1.97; 1.98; 2.73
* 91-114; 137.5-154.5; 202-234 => -4.12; 2.12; 2.72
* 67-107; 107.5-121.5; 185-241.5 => -2.07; 1.84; 2.76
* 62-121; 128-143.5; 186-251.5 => -4.19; 2.02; 2.77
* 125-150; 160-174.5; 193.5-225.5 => -0.16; 2.89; 2.76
